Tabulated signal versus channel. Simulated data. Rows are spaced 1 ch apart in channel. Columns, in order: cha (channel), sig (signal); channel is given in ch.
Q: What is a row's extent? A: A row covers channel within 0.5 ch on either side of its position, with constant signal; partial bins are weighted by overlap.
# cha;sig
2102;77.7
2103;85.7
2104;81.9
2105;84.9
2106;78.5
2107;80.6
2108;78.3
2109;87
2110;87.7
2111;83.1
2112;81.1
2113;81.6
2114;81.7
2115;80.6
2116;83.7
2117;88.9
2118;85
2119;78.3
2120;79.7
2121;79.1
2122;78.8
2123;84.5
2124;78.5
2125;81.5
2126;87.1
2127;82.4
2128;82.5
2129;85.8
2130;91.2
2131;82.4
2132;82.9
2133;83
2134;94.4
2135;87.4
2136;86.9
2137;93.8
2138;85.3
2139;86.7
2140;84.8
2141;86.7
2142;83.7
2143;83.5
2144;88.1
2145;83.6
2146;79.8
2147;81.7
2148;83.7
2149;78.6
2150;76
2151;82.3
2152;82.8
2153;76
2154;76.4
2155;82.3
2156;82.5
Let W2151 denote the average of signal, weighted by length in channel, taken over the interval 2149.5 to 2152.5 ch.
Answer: 80.4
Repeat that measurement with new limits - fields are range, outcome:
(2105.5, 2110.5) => 82.4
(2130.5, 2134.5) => 85.7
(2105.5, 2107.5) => 79.5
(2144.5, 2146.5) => 81.7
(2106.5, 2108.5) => 79.4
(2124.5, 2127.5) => 83.7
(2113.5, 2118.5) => 84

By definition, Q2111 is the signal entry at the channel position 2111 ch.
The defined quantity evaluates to 83.1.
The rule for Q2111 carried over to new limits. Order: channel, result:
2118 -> 85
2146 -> 79.8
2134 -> 94.4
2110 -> 87.7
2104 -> 81.9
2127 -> 82.4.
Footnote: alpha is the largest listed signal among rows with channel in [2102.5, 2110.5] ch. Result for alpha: 87.7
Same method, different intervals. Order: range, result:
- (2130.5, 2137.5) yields 94.4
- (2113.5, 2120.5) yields 88.9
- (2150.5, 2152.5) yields 82.8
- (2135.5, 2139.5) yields 93.8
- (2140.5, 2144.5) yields 88.1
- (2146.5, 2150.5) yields 83.7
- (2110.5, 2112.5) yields 83.1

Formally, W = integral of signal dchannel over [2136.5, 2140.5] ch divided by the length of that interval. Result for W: 87.7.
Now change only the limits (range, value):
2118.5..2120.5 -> 79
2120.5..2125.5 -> 80.5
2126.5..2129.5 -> 83.6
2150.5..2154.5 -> 79.4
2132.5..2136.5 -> 87.9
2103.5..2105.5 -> 83.4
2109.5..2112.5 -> 84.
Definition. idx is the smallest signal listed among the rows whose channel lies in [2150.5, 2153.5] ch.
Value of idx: 76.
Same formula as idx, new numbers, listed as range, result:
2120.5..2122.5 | 78.8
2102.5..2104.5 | 81.9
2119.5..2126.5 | 78.5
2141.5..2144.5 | 83.5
